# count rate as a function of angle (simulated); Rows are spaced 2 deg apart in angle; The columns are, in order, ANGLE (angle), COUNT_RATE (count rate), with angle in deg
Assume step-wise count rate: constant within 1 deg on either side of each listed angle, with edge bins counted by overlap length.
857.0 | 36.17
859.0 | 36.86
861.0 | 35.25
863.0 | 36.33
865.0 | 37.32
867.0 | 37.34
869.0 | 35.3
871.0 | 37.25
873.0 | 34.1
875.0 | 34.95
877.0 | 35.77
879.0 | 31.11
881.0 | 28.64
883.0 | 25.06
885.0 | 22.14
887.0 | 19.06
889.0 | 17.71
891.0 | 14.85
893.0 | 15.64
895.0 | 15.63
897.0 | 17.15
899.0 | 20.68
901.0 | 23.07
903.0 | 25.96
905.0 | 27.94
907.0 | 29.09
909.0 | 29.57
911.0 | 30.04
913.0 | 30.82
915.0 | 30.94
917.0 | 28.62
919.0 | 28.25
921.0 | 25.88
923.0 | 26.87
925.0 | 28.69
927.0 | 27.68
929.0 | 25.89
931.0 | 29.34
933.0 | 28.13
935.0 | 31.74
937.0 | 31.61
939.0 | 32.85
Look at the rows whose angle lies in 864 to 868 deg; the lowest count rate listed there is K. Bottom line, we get 37.32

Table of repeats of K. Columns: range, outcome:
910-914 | 30.04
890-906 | 14.85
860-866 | 35.25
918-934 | 25.88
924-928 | 27.68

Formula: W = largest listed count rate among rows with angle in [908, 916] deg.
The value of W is 30.94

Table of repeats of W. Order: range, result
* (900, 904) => 25.96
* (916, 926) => 28.69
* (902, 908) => 29.09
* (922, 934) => 29.34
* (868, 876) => 37.25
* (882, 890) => 25.06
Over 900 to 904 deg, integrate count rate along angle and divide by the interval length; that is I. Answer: 24.5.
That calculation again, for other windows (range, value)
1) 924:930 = 27.4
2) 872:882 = 32.9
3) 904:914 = 29.5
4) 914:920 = 29.3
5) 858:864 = 36.1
